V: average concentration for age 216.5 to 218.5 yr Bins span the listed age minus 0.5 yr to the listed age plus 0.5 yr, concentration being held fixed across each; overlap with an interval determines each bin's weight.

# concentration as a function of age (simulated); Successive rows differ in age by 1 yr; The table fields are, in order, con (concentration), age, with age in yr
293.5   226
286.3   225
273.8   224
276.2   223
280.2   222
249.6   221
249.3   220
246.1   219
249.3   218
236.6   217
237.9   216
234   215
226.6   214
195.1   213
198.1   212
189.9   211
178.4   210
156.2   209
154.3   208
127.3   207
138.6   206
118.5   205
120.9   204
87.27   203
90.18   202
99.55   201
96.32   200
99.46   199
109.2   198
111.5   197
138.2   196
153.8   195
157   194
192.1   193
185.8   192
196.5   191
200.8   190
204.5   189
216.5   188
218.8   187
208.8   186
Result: 243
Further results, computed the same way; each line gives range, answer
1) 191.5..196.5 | 165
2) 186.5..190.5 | 210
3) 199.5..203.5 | 93.3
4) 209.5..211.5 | 184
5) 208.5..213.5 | 184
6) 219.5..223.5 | 264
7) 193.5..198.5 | 134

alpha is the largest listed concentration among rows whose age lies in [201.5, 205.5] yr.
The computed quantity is 120.9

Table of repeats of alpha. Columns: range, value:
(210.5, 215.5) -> 234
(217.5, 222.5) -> 280.2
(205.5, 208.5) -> 154.3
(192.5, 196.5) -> 192.1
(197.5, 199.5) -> 109.2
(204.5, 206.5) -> 138.6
